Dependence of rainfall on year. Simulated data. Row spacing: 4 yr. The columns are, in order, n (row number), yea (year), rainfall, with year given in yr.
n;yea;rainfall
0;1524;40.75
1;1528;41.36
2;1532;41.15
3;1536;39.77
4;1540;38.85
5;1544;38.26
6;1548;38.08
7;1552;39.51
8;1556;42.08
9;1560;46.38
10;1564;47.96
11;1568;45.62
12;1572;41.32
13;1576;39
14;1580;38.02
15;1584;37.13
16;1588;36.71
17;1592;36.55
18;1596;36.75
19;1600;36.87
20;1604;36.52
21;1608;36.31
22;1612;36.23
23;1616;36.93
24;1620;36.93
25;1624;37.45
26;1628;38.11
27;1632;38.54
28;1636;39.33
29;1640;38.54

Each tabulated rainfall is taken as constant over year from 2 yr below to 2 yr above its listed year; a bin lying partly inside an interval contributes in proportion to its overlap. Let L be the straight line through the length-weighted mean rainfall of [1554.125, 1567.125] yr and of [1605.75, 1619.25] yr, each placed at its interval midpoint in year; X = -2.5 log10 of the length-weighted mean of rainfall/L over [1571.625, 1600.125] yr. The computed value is 0.10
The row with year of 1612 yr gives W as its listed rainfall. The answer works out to 36.23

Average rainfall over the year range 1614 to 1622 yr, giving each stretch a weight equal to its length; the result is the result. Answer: 36.9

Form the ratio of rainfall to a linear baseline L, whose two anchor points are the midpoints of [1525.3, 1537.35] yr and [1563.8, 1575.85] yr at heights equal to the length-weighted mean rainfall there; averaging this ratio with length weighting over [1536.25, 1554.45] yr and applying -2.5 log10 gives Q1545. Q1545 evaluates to 0.08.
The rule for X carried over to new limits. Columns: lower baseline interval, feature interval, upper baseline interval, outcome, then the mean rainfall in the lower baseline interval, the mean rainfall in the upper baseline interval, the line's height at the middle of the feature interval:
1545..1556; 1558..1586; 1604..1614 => -0.11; 39.3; 36.3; 38.2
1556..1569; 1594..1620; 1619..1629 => 0.09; 46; 37.5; 39.9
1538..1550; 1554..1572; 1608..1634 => -0.18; 38.4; 37.3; 38.1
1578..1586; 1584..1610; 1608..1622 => 0.01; 37.6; 36.6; 37.2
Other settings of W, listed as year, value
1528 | 41.36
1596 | 36.75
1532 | 41.15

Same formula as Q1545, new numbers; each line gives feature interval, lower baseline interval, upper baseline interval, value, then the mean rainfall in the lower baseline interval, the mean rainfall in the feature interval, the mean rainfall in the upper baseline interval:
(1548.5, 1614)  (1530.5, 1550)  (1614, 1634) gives -0.031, 39.2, 39.5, 37.6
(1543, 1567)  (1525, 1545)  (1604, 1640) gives -0.078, 40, 42.4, 37.5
